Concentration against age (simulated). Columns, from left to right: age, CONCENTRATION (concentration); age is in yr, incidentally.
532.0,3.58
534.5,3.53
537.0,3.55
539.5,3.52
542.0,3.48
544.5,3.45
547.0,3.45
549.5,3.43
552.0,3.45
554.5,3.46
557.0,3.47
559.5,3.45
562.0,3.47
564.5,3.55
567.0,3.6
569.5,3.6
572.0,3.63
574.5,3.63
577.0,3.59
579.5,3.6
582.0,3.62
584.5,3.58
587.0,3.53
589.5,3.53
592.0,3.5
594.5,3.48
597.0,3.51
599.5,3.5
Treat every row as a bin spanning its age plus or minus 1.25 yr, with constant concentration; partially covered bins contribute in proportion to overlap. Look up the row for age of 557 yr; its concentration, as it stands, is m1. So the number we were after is 3.47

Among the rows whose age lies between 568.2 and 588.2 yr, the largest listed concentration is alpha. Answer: 3.63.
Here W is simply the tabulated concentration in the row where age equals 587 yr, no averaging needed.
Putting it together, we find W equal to 3.53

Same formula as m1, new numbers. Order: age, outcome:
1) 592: 3.5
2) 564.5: 3.55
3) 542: 3.48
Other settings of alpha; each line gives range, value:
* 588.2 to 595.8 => 3.53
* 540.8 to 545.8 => 3.48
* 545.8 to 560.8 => 3.47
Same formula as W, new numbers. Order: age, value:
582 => 3.62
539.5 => 3.52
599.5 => 3.5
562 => 3.47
